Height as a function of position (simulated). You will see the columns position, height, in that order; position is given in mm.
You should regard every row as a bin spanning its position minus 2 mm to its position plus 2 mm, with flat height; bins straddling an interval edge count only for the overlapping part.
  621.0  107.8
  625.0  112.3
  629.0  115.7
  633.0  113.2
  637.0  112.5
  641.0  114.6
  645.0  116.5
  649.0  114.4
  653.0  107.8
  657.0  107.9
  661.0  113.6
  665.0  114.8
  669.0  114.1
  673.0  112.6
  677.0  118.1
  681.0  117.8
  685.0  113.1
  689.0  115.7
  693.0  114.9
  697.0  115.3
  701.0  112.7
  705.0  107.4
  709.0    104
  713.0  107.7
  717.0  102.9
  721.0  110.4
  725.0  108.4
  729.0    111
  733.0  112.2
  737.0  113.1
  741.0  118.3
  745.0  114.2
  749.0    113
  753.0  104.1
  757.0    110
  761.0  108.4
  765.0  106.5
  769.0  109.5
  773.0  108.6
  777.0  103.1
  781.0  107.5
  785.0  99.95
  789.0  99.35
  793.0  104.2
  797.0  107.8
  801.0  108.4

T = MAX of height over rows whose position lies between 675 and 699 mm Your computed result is 118.1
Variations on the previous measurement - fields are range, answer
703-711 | 107.4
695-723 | 115.3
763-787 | 109.5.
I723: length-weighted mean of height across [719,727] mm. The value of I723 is 109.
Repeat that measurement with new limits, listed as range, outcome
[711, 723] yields 107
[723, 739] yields 111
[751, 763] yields 108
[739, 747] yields 116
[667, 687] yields 115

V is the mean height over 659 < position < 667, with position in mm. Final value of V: 114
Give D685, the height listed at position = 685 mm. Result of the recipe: 113.1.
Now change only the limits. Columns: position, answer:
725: 108.4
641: 114.6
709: 104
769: 109.5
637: 112.5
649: 114.4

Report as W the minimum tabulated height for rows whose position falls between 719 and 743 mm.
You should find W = 108.4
